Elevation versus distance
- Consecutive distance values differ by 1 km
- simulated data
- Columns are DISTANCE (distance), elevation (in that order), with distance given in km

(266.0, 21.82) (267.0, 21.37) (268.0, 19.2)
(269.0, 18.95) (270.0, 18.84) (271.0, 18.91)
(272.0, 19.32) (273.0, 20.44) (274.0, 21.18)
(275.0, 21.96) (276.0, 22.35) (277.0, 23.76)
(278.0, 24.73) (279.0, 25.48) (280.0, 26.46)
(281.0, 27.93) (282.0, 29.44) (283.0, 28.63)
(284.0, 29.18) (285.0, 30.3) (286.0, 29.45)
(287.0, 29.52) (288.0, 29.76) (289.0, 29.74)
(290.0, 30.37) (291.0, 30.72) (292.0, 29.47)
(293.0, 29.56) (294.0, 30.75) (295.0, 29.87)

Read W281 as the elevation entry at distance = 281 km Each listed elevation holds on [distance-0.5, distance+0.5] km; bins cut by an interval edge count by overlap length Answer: 27.93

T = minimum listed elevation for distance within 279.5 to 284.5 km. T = 26.46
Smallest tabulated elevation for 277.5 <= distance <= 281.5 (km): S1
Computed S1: 24.73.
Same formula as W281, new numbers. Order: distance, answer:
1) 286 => 29.45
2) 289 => 29.74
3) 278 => 24.73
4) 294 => 30.75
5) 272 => 19.32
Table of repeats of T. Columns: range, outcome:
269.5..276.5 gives 18.84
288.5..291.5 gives 29.74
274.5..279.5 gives 21.96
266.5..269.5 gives 18.95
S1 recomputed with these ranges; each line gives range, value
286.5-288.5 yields 29.52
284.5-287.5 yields 29.45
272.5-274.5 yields 20.44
